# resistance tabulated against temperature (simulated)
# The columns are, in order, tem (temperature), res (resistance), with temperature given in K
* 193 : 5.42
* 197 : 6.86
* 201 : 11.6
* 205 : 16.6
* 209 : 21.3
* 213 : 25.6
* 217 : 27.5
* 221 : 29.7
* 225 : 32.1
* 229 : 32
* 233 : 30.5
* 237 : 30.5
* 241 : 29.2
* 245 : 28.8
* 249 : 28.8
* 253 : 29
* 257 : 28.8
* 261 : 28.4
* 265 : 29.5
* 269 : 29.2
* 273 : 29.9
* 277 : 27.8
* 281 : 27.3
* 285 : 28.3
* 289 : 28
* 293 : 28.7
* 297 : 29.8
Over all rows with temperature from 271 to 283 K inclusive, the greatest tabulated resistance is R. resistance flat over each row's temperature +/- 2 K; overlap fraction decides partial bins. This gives 29.9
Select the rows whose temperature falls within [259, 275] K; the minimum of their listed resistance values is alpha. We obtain 28.4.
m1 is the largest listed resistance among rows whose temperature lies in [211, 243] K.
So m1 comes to 32.1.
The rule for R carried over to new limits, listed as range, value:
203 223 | 29.7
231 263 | 30.5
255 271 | 29.5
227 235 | 32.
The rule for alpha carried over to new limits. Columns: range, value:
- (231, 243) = 29.2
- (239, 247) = 28.8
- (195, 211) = 6.86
